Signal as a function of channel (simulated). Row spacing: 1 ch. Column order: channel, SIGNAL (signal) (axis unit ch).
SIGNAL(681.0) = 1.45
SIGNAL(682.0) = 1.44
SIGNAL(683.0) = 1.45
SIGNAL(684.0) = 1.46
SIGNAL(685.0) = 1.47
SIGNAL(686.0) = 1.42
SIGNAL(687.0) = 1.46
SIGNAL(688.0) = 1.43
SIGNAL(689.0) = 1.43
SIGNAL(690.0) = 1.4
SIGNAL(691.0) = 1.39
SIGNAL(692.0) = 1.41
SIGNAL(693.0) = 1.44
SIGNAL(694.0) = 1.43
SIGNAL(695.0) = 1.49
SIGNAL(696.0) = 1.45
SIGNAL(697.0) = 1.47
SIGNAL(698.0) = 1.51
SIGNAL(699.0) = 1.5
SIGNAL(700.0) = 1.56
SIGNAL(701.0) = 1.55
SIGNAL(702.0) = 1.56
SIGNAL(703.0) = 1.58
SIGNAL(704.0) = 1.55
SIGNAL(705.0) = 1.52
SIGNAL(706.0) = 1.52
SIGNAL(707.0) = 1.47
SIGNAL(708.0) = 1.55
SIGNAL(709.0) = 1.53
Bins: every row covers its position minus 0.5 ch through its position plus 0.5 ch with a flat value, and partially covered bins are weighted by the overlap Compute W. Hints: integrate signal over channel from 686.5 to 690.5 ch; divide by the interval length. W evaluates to 1.43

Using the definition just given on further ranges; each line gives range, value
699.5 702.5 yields 1.56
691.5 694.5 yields 1.43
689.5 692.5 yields 1.4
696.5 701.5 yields 1.52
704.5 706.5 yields 1.52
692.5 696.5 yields 1.45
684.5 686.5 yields 1.44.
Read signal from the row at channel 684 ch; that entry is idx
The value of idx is 1.46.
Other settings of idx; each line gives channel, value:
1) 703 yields 1.58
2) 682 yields 1.44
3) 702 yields 1.56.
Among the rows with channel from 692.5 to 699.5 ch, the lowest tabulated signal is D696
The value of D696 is 1.43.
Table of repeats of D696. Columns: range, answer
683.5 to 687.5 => 1.42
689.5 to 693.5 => 1.39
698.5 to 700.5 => 1.5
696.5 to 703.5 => 1.47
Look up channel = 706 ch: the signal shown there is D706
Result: 1.52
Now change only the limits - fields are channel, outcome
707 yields 1.47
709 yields 1.53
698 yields 1.51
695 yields 1.49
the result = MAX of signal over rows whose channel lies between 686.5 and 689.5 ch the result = 1.46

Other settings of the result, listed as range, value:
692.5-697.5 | 1.49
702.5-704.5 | 1.58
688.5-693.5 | 1.44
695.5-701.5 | 1.56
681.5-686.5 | 1.47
